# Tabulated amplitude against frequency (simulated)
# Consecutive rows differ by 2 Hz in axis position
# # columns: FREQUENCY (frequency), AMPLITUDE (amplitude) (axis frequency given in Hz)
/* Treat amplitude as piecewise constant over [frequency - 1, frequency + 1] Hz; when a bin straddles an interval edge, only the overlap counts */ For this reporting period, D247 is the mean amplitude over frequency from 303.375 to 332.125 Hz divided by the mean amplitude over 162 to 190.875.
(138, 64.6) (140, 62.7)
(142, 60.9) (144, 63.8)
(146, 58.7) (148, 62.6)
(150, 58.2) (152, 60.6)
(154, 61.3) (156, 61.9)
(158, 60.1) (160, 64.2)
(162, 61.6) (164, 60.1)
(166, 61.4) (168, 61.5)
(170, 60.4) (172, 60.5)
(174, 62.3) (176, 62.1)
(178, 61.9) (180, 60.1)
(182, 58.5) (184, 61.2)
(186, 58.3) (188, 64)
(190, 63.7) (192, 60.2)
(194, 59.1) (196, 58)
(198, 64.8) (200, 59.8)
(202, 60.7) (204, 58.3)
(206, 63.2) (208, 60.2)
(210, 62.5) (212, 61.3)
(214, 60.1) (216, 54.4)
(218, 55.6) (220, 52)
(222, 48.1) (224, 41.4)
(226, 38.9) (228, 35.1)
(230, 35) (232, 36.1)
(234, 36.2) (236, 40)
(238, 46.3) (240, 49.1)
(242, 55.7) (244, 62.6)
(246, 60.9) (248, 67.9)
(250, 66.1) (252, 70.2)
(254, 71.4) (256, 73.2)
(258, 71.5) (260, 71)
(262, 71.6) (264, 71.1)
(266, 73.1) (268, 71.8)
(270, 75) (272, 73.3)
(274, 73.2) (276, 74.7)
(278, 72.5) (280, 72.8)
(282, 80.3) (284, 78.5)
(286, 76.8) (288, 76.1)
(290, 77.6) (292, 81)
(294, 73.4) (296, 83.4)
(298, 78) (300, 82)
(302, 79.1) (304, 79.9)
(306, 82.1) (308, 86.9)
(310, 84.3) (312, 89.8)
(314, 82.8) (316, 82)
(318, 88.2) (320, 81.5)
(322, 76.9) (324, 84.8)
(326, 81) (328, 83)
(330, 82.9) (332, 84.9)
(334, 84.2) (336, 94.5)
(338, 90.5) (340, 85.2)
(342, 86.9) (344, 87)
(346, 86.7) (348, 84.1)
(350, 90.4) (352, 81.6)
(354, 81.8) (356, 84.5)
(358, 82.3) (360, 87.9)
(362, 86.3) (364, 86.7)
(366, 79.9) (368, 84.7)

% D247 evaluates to 1.4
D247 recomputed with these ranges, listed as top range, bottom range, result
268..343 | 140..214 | 1.33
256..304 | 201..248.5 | 1.47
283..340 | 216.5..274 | 1.42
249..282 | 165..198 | 1.19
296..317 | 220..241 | 2.01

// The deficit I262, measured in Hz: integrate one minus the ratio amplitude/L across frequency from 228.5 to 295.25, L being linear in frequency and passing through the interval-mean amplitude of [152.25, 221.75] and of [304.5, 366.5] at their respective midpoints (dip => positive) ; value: 6.5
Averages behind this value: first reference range 60.3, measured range 66.1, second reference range 84.9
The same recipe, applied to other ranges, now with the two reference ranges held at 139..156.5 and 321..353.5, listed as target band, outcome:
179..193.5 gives 1.2 Hz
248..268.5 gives 1.2 Hz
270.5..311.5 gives 0.5 Hz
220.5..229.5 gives 3.8 Hz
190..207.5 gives 1.8 Hz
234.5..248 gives 3.7 Hz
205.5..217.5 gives 1.6 Hz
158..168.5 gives 0.3 Hz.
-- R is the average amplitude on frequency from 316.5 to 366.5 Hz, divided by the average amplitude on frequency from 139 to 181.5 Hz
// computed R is 1.4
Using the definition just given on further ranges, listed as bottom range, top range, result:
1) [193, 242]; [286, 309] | 1.55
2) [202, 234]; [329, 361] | 1.70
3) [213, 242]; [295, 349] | 1.86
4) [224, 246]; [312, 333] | 1.88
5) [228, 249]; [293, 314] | 1.70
